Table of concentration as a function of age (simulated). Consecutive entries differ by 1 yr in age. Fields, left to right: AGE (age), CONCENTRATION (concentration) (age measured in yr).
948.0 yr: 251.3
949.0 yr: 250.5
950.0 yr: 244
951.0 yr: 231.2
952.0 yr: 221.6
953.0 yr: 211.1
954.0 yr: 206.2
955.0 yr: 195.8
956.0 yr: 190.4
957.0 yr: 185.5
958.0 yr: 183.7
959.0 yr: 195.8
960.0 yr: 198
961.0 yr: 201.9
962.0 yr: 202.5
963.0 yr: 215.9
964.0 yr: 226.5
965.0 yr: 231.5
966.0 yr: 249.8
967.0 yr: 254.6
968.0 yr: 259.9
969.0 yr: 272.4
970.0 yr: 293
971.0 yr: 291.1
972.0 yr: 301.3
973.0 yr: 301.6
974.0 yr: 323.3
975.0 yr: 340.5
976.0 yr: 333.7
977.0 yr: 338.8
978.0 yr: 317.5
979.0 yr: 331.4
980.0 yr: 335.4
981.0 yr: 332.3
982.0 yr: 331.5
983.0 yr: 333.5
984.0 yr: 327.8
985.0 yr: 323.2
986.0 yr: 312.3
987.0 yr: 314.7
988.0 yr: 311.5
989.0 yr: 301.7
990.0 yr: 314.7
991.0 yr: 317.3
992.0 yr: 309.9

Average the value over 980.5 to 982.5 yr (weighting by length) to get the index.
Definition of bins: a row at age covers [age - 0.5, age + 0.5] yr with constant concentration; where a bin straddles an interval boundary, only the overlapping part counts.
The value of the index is 332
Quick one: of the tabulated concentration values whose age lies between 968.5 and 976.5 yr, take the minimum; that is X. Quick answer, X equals 272.4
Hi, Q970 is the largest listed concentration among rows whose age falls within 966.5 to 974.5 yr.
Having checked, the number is 323.3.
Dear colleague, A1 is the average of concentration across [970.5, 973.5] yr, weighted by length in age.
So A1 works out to 298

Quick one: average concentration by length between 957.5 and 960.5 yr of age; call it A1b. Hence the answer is 192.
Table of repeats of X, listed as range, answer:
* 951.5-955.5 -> 195.8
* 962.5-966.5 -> 215.9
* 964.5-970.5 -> 231.5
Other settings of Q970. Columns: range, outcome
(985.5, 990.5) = 314.7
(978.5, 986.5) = 335.4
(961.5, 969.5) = 272.4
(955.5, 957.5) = 190.4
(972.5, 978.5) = 340.5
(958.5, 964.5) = 226.5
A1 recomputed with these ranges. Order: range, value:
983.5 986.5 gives 321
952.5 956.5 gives 201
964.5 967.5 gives 245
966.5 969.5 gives 262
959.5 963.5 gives 205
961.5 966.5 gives 225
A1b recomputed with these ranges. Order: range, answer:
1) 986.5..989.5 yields 309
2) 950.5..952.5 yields 226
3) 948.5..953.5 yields 232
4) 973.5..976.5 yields 332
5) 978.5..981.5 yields 333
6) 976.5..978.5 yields 328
